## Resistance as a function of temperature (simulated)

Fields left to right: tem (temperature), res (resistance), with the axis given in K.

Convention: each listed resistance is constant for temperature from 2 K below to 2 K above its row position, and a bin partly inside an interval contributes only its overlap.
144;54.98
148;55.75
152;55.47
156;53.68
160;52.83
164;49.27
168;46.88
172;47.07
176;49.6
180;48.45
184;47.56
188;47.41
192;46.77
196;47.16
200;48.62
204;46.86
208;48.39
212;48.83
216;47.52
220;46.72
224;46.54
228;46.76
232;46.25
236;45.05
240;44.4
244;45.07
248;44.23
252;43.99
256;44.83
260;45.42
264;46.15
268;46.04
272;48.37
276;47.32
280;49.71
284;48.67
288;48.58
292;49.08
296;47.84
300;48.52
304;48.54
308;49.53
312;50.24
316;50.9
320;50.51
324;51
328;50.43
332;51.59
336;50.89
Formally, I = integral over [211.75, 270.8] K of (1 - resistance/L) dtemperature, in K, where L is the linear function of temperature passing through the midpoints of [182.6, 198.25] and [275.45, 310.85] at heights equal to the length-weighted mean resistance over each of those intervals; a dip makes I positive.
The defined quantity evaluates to 2.7 K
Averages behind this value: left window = 47.2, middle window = 45.8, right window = 48.7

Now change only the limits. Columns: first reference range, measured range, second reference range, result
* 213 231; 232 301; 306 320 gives 2.8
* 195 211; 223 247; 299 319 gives 1.4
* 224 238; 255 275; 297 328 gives 0.6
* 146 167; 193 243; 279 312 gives 4.2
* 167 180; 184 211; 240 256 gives -0.4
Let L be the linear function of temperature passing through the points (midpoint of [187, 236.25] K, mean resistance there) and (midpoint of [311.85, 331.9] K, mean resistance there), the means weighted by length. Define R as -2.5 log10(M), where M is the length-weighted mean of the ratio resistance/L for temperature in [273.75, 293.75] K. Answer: 0.02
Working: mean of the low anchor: 47.2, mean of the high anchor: 50.7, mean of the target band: 48.7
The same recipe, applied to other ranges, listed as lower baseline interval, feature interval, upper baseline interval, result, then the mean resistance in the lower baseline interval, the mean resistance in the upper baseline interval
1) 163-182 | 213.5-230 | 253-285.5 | 0.01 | 48.2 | 46.9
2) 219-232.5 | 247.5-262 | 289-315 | 0.07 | 46.6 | 49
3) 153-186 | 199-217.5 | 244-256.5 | -0.02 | 49.6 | 44.4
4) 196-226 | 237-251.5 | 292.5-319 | 0.09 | 47.6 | 49.3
